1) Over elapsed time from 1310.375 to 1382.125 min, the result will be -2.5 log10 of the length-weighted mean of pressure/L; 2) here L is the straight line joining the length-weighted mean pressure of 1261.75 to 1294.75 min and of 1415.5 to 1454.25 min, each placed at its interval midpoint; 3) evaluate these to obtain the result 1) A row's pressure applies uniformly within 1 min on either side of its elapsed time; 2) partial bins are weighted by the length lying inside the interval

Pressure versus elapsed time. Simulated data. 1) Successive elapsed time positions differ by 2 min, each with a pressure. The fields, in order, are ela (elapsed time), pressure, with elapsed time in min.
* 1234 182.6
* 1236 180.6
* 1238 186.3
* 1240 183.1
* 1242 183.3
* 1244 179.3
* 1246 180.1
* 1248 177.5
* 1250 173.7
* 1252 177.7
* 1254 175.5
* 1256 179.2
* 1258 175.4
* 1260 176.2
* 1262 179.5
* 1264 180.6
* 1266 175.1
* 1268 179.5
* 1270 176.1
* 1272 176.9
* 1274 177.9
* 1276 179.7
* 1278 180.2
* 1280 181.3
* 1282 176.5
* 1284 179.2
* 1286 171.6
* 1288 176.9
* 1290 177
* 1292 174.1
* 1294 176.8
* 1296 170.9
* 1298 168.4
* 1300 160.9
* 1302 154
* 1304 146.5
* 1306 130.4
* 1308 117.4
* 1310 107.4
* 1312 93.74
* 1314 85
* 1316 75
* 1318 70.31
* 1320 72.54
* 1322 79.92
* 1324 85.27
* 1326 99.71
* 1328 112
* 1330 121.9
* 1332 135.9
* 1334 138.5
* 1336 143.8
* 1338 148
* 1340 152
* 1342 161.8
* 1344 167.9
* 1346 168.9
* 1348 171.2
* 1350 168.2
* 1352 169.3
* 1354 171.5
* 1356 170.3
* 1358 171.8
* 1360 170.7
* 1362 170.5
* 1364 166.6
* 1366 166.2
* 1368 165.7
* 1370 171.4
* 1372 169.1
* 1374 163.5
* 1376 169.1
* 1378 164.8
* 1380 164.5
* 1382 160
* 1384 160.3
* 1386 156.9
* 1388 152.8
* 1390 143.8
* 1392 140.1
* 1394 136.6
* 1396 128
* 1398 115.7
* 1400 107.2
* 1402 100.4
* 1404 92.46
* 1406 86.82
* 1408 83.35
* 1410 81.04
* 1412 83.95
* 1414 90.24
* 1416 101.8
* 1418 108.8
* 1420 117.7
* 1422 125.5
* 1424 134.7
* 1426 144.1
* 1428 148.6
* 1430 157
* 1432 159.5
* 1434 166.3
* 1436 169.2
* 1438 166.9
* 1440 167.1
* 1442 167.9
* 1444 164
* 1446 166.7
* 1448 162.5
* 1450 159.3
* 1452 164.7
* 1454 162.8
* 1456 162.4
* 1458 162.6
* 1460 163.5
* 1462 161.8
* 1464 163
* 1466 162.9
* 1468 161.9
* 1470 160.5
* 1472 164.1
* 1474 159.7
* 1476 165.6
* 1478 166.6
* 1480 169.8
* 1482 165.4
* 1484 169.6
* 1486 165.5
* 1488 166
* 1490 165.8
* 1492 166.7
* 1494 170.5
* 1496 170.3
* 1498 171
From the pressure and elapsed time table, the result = 0.16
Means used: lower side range 178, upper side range 151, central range 142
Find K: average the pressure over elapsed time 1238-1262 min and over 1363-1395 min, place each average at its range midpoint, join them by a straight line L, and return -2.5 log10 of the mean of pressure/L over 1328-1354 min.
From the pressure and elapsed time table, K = 0.08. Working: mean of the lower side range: 179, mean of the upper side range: 159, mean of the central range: 153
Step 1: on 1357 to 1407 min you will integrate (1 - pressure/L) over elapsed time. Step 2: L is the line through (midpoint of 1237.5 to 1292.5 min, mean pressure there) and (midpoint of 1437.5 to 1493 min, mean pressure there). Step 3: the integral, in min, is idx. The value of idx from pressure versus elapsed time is 6.6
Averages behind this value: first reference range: 178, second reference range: 164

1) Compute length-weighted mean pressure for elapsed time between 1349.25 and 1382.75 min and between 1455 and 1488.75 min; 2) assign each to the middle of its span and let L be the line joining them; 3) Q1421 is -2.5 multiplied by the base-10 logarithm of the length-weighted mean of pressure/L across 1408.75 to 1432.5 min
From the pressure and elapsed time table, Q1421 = 0.353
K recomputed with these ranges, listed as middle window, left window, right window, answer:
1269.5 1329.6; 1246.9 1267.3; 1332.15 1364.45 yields 0.21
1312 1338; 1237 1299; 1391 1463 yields 0.49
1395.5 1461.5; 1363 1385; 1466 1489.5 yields 0.21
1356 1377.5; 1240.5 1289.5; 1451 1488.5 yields 0.02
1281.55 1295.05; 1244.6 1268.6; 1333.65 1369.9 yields -0.02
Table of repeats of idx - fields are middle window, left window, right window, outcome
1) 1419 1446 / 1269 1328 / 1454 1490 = 1.0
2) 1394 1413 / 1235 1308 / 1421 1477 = 7.4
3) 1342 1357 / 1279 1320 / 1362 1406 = -2.5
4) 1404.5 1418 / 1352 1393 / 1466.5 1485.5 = 6.1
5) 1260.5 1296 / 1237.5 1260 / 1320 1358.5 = -2.3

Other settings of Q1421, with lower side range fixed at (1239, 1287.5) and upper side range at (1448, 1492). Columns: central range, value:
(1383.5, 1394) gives 0.141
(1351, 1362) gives 0.007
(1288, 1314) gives 0.195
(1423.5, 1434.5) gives 0.102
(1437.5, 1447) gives -0.004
